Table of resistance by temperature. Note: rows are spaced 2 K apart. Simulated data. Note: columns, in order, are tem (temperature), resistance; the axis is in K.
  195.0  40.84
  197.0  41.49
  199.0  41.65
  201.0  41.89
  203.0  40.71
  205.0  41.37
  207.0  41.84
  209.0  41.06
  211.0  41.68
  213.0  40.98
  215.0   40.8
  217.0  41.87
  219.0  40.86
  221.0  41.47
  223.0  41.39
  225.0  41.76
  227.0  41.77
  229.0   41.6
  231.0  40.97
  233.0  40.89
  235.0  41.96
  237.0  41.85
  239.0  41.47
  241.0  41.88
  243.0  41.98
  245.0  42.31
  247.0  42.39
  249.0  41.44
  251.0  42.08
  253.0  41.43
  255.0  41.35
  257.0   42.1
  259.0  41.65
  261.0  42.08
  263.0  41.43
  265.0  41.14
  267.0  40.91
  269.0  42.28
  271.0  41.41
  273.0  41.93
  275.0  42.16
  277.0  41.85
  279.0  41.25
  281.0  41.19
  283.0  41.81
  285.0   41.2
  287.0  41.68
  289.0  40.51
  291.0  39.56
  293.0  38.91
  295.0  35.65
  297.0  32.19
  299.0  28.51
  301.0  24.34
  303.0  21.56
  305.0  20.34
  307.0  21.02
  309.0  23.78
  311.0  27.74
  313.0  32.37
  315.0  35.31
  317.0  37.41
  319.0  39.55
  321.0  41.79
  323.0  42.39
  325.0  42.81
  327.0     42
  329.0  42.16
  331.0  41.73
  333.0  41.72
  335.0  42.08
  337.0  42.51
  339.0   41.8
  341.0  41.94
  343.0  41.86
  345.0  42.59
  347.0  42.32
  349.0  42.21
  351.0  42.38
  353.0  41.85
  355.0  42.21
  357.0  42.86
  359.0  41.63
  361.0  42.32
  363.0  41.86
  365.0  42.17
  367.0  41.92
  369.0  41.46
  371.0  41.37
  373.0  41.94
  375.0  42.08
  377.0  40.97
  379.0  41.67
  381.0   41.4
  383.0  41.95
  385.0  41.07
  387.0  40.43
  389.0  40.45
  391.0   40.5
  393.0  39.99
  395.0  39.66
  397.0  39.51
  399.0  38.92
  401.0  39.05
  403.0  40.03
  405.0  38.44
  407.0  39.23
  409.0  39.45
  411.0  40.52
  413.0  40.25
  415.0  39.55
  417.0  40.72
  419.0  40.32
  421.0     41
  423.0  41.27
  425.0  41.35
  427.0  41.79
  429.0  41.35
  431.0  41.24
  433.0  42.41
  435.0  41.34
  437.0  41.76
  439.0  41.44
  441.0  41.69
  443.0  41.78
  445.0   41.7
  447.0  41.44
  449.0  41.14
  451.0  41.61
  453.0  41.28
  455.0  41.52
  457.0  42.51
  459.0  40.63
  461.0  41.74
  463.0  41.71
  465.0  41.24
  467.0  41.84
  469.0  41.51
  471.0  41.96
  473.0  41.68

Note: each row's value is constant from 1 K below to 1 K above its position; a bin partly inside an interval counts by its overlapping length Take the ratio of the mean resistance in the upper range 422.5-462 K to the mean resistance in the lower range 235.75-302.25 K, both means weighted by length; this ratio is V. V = 1.04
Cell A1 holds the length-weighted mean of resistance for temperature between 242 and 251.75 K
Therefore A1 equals 42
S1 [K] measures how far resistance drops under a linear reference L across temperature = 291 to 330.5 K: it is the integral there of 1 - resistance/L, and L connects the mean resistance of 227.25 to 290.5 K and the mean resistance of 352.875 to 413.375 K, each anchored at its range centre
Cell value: 7.53 K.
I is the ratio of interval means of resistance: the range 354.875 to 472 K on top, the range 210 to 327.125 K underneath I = 1.1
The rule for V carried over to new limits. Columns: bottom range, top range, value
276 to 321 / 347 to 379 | 1.23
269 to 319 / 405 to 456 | 1.17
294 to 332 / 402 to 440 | 1.22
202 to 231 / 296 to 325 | 0.75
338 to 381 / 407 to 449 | 0.98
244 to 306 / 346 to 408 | 1.06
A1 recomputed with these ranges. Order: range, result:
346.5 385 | 41.9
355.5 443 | 41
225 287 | 41.7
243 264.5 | 41.8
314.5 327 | 40.2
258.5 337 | 37.5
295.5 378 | 38.1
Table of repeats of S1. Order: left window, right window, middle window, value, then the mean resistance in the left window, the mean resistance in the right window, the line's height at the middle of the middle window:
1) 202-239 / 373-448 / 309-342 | 1.5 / 41.4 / 40.8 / 41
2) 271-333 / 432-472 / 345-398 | -3.7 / 36.3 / 41.6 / 38.8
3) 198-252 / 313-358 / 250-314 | 7.2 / 41.6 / 41.3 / 41.4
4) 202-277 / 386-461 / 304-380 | 3.1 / 41.6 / 40.8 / 41.1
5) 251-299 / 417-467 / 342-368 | -0.8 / 40.5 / 41.5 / 40.9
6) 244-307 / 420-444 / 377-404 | 0.2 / 38.4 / 41.5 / 40.7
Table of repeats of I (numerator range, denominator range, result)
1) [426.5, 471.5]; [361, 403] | 1.02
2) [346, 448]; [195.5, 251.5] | 0.99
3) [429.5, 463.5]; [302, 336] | 1.19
